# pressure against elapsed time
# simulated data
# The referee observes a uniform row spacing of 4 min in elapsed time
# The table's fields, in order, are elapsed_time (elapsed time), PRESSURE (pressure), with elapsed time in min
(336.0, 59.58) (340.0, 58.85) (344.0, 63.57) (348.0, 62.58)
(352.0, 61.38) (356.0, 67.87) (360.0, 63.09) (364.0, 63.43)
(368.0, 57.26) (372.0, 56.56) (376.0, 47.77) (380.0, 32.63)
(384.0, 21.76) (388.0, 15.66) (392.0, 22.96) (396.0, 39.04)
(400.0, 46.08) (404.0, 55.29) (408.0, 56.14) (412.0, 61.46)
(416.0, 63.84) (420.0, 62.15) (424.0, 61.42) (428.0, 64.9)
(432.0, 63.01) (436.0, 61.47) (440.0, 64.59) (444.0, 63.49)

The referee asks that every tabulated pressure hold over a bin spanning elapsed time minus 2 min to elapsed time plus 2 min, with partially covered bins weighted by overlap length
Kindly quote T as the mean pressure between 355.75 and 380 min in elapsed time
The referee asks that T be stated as 56.5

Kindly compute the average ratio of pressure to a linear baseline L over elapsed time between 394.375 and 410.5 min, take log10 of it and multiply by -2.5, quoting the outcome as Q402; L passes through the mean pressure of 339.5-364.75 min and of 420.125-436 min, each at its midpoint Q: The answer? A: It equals 0.255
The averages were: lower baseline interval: 63.2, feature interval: 49.8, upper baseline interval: 62.8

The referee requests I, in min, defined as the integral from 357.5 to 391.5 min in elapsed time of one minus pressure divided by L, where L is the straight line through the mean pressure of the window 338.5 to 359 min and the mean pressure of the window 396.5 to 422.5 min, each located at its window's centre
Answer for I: 9.2 min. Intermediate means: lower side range 63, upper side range 56.5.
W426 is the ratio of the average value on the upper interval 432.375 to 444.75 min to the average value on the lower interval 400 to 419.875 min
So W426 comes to 1.09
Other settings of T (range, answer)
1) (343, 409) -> 48.7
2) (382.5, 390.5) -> 18.8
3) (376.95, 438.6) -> 48.7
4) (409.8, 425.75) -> 62.2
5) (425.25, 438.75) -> 63.1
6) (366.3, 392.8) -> 36.7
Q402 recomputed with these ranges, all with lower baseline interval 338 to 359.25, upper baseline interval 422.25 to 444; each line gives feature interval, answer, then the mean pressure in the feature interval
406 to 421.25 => 0.04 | 60.8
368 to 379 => 0.22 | 51.3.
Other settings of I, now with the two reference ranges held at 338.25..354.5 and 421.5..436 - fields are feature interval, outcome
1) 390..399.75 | 4.5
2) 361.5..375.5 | 0.9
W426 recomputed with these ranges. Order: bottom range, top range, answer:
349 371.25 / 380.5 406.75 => 0.55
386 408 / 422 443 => 1.68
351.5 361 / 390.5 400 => 0.54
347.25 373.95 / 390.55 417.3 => 0.80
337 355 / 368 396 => 0.57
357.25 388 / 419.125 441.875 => 1.33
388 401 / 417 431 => 1.96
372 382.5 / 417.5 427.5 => 1.47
